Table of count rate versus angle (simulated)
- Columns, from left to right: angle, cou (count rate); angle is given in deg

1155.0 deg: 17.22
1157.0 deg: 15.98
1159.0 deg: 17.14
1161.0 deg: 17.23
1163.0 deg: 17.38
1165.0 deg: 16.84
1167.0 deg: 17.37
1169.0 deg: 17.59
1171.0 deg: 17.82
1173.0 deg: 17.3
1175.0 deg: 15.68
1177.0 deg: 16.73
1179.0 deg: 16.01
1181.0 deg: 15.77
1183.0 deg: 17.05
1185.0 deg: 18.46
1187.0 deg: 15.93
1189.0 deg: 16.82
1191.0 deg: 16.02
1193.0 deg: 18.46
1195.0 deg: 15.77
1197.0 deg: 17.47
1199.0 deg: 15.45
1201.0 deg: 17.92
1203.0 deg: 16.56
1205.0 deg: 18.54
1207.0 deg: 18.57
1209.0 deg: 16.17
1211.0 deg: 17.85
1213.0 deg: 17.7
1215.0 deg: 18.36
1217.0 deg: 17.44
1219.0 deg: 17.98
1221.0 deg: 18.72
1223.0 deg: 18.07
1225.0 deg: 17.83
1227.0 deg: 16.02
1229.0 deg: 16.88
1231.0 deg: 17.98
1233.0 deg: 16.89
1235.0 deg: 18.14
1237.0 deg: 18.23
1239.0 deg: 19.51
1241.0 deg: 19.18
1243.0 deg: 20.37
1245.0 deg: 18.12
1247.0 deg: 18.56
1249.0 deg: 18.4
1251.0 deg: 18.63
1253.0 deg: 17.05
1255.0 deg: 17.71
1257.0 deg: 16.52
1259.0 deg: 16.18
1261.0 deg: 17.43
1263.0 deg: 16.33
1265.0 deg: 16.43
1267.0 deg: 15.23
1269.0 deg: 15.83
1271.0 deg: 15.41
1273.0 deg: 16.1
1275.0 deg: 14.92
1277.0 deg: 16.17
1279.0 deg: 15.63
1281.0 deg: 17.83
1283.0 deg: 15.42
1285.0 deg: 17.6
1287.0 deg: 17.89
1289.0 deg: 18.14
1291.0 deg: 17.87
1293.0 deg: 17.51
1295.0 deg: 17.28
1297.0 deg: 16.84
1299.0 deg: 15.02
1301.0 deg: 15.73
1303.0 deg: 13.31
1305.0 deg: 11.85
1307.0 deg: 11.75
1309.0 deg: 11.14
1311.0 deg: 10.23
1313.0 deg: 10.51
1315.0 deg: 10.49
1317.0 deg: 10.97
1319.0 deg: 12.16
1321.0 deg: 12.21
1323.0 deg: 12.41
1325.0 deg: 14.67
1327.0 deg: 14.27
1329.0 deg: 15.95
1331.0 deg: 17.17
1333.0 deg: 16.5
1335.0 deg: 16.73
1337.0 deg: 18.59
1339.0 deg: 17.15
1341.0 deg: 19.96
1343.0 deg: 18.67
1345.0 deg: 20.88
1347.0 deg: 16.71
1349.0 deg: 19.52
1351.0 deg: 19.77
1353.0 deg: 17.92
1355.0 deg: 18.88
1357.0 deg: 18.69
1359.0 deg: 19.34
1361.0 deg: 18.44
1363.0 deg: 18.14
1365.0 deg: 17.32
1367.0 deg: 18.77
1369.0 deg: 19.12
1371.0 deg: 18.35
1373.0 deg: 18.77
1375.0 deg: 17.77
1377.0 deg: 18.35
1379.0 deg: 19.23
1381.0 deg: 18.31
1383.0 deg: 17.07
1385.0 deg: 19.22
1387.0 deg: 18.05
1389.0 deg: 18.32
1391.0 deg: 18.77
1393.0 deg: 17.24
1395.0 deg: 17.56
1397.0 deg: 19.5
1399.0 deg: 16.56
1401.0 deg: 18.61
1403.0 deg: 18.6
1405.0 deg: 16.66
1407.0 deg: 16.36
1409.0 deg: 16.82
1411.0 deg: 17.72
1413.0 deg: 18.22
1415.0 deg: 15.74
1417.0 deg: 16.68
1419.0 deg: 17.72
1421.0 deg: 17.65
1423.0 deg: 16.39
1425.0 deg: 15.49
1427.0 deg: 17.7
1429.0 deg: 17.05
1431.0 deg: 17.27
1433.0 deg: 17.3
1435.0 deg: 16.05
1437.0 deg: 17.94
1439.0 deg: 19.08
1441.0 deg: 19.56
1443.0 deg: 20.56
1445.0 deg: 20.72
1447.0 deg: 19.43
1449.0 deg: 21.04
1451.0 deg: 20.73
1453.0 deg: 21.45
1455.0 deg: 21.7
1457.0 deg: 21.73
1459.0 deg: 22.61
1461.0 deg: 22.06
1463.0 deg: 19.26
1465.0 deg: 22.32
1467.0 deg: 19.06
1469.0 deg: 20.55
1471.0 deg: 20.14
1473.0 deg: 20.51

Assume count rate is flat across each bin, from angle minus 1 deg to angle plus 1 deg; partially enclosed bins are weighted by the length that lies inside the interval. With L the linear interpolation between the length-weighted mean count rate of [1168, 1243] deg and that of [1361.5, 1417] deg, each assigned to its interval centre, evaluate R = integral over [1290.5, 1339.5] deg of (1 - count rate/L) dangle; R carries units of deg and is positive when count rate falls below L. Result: 9.6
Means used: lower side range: 17.4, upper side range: 17.9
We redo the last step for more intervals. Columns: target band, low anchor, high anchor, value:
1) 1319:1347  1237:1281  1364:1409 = 2.07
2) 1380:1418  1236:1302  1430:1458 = 2.57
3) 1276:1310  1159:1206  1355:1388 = 4.04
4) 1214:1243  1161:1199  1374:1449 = -1.57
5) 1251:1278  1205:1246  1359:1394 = 2.62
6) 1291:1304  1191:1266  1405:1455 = 1.25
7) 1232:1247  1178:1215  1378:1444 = -1.25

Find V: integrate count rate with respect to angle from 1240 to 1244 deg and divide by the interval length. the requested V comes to 19.8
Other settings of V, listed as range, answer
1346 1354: 18.5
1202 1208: 17.9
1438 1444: 19.7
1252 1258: 17.1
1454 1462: 22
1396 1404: 18.3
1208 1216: 17.5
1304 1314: 11.1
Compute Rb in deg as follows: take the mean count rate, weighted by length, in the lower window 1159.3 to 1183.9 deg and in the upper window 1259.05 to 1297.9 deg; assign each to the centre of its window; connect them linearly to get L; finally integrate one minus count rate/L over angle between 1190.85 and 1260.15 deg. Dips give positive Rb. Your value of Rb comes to -4.0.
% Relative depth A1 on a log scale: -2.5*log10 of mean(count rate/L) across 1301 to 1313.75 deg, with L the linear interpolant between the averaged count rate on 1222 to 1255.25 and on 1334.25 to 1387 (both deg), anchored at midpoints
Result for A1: 0.48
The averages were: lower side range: 18.1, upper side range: 18.5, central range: 11.8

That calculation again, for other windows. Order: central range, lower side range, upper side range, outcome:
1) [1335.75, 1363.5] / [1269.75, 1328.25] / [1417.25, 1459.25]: -0.16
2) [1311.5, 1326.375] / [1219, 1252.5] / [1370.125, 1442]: 0.44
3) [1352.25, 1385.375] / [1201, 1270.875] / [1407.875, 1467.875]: 0.00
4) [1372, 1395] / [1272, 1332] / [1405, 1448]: -0.10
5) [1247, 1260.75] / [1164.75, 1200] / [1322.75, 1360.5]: -0.02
